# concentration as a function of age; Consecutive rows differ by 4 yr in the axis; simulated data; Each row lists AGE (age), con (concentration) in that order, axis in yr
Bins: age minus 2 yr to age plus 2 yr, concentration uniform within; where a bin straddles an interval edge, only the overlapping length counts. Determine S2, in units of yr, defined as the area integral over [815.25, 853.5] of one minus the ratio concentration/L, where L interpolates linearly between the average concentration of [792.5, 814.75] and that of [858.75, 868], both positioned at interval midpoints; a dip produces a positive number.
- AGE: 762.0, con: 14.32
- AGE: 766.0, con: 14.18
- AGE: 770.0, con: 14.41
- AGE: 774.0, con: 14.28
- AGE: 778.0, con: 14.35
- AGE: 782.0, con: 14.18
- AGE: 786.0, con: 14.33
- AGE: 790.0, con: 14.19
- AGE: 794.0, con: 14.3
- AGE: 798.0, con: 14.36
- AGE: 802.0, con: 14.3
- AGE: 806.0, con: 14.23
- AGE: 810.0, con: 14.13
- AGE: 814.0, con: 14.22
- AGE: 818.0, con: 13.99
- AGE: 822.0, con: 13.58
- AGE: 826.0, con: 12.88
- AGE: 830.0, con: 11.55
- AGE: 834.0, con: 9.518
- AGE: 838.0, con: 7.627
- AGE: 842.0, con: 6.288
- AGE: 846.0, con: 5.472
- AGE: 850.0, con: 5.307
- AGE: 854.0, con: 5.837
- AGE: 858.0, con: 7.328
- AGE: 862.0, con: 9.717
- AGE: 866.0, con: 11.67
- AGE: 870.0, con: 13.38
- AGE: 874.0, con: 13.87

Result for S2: 8.9 yr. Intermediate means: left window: 14.3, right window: 10.2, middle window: 9.52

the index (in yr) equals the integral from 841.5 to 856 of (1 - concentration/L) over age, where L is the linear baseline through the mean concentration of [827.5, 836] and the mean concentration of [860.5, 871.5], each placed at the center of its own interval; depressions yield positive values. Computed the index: 7.1 yr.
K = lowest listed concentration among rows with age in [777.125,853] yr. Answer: 5.307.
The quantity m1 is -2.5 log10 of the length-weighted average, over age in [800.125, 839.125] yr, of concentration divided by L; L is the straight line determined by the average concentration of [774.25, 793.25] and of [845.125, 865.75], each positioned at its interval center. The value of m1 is -0.178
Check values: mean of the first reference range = 14.3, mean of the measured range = 12.7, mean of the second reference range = 7.22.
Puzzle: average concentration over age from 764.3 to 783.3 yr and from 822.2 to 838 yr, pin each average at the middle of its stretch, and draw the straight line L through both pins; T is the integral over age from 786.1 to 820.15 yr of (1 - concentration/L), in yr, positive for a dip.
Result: -4.3 yr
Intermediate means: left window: 14.3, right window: 11.1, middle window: 14.2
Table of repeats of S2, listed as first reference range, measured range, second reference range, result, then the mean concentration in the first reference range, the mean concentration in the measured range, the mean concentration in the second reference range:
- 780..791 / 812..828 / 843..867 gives -4.2 yr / 14.2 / 13.7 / 7.33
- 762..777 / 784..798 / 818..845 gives -1.5 yr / 14.3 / 14.3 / 10.3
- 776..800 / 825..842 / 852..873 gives 2.7 yr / 14.3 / 9.76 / 9.79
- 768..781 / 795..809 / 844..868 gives -2.6 yr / 14.3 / 14.3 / 7.56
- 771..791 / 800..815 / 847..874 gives -2.0 yr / 14.3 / 14.2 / 9.12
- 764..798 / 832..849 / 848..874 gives 5.6 yr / 14.3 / 7.11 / 9.26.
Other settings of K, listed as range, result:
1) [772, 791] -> 14.18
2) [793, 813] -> 14.13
